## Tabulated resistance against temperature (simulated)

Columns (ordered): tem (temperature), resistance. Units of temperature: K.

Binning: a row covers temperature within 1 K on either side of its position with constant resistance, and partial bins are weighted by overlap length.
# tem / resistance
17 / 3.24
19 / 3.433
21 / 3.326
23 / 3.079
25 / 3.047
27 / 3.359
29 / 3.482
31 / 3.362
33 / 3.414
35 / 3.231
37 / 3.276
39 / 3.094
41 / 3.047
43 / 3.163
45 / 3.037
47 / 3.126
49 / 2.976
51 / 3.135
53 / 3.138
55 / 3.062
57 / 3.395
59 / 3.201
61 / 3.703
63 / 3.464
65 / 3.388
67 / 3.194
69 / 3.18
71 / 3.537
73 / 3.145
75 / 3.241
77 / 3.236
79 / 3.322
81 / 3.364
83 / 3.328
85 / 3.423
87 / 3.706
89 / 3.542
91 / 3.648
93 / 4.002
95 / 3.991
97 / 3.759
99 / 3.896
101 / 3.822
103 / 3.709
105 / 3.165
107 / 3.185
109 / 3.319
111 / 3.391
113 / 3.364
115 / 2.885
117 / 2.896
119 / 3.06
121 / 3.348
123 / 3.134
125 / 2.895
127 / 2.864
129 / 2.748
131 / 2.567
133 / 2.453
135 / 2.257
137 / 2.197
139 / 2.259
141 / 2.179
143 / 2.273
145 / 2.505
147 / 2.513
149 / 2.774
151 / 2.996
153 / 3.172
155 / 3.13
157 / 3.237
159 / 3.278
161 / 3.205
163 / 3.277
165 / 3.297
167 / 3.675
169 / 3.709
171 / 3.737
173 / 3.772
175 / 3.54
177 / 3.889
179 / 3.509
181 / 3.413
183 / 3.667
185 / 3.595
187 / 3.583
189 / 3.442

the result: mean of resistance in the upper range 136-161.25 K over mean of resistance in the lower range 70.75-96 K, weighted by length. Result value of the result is 0.78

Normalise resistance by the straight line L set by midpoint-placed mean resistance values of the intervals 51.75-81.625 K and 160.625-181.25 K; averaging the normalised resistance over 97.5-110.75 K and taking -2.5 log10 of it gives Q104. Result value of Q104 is -0.039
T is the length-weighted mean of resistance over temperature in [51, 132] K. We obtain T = 3.33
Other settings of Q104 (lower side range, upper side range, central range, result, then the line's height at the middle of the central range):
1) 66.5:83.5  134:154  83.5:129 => -0.16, 2.93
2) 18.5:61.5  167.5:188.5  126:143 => 0.40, 3.51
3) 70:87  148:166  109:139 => 0.14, 3.23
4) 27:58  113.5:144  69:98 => -0.19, 2.95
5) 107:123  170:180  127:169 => 0.22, 3.46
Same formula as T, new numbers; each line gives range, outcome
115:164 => 2.8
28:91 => 3.29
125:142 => 2.47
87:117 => 3.53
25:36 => 3.34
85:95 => 3.72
